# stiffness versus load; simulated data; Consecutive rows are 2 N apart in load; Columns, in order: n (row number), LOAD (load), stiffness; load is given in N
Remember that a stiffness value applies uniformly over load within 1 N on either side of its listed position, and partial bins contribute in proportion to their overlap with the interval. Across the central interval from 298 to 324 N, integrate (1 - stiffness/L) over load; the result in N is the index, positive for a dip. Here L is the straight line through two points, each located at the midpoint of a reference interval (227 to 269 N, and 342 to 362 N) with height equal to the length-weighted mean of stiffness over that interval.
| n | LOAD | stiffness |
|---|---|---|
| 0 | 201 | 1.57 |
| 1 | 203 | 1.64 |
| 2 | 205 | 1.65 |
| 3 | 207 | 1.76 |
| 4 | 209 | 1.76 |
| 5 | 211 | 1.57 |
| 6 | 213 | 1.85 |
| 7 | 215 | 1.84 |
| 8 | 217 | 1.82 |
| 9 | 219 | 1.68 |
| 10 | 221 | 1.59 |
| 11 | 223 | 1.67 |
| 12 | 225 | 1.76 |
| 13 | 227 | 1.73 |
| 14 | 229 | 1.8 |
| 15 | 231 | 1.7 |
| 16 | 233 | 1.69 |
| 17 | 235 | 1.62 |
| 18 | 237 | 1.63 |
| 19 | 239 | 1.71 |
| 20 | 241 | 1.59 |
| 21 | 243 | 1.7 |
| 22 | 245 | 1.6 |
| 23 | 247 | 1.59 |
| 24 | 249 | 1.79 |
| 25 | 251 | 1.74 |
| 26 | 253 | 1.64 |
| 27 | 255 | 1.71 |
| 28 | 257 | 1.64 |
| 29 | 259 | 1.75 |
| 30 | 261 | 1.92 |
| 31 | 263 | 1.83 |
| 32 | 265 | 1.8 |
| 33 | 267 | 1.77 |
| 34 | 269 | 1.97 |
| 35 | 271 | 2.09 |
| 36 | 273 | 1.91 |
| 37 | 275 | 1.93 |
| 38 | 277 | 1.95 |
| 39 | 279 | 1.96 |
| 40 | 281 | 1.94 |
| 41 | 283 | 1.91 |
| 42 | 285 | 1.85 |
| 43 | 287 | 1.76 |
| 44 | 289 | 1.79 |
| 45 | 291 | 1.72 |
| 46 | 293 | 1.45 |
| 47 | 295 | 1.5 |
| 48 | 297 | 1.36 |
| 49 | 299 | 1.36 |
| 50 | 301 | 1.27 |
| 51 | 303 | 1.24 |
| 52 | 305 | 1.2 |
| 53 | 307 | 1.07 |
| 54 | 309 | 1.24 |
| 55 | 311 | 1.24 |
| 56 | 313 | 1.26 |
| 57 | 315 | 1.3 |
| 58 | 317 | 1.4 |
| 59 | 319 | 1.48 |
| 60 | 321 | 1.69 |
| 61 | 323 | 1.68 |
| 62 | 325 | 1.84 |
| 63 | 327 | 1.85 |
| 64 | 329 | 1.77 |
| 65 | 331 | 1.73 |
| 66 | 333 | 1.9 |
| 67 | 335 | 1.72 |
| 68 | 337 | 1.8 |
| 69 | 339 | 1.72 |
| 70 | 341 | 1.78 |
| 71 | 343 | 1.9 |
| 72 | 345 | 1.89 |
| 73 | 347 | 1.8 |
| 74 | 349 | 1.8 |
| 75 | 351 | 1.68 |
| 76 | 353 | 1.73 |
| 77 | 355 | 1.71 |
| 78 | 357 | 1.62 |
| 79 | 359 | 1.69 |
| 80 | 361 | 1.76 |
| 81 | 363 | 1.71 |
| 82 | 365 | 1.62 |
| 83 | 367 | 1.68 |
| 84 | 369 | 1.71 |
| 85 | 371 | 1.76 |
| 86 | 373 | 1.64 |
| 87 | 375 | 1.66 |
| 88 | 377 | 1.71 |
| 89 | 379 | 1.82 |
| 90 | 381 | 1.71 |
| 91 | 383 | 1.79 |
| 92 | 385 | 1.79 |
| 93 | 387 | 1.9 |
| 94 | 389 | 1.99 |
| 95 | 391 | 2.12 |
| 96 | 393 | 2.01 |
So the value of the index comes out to 5.99 N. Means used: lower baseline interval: 1.72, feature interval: 1.34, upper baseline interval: 1.76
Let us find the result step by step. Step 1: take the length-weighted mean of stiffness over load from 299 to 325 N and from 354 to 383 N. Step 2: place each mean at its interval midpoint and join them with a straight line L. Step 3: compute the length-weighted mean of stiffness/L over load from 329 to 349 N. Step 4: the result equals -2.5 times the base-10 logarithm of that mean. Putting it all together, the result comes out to -0.18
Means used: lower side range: 1.36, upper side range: 1.7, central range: 1.8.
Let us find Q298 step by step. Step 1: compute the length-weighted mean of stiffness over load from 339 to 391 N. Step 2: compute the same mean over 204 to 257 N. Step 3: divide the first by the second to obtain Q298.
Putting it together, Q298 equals 1.0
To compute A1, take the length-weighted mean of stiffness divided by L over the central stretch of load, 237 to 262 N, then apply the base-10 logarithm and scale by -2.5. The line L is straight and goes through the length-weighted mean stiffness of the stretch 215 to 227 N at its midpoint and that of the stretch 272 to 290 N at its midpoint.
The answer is 0.06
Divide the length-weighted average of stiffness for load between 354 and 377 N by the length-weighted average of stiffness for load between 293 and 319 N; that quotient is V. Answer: 1.30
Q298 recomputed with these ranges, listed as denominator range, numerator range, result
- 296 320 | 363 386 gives 1.34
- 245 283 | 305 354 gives 0.89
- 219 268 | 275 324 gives 0.90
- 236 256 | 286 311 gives 0.84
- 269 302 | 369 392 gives 1.04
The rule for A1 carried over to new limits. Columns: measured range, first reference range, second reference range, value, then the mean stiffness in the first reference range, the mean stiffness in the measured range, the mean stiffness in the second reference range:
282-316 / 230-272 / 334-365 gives 0.21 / 1.74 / 1.44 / 1.75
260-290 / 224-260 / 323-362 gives -0.11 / 1.69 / 1.89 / 1.77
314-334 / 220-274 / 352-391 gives 0.05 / 1.74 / 1.66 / 1.75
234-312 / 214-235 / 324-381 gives 0.05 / 1.72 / 1.66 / 1.75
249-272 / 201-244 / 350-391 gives -0.06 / 1.7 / 1.8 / 1.74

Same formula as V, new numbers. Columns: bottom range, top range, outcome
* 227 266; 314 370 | 1.00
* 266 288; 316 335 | 0.89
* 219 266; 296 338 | 0.88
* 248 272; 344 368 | 0.96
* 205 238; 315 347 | 1.01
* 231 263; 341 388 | 1.03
